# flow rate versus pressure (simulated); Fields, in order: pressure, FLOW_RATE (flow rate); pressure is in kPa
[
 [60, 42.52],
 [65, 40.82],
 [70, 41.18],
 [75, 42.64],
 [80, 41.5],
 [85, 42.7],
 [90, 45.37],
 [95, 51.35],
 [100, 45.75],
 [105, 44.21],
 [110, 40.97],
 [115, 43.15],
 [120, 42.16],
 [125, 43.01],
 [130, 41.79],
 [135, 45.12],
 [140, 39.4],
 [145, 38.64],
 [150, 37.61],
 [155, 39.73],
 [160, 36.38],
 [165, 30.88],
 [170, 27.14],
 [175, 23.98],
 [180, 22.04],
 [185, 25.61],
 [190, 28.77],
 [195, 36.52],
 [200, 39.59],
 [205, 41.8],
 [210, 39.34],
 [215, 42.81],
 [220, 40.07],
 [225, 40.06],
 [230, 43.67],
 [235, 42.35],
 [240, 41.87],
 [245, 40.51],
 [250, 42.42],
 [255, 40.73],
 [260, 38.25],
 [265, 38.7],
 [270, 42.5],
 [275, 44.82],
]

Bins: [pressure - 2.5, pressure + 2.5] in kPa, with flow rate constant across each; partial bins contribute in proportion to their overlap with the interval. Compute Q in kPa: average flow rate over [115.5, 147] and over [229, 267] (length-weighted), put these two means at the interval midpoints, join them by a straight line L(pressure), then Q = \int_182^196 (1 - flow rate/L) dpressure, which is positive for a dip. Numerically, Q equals 4.1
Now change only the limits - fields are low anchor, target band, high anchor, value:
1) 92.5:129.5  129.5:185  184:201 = 5.6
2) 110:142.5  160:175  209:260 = 4.5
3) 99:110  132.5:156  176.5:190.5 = -4.0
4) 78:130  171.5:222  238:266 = 9.5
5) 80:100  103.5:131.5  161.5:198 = -1.5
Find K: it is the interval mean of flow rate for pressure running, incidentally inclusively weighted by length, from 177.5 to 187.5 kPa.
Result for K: 23.8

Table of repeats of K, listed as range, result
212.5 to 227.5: 41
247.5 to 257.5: 41.6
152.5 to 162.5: 38.1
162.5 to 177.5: 27.3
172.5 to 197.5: 27.4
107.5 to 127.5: 42.3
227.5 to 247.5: 42.1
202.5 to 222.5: 41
